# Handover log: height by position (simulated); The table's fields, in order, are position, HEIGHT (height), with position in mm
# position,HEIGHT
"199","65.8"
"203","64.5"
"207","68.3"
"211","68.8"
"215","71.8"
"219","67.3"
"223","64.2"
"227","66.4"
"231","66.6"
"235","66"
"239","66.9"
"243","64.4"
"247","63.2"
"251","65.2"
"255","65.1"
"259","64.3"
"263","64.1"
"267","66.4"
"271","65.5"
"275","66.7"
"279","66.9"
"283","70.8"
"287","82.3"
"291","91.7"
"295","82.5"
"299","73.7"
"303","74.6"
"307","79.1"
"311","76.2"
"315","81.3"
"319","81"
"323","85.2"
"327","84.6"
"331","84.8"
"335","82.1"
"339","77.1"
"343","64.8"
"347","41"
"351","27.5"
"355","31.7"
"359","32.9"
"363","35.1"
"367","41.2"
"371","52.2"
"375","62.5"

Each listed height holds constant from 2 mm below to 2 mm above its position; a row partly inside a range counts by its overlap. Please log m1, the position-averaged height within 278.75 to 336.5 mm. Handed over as 80.2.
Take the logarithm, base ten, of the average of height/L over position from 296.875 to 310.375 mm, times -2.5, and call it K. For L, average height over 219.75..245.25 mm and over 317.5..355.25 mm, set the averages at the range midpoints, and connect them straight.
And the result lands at -0.14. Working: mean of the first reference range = 65.8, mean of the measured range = 75.9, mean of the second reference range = 67.4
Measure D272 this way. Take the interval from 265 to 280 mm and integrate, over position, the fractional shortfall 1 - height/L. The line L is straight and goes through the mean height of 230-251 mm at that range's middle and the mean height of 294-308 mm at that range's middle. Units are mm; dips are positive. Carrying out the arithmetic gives 1.1 mm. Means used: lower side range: 65.3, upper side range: 77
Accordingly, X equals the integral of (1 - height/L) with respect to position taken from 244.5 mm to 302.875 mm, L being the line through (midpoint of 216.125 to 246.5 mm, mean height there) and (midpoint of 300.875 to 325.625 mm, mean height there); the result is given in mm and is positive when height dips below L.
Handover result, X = 2.02 mm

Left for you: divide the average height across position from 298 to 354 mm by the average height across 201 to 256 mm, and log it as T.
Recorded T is 1.08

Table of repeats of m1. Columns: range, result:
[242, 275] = 64.9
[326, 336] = 83.9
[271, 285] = 67.8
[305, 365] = 64.3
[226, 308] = 70.1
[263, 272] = 65.6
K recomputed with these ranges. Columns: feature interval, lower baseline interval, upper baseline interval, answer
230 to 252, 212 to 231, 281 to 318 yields 0.080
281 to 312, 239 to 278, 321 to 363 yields -0.249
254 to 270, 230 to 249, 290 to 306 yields 0.095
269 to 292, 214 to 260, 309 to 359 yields -0.109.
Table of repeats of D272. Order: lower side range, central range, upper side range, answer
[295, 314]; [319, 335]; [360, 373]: -5.0 mm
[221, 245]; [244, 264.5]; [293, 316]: 1.5 mm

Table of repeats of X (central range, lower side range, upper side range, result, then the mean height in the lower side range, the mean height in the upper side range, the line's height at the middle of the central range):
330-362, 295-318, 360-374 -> 1.8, 77.6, 43.5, 55.4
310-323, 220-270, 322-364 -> -4.3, 65.3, 58.7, 60.5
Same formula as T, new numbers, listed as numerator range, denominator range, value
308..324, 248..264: 1.25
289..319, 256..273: 1.23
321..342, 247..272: 1.26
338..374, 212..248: 0.67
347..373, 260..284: 0.56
